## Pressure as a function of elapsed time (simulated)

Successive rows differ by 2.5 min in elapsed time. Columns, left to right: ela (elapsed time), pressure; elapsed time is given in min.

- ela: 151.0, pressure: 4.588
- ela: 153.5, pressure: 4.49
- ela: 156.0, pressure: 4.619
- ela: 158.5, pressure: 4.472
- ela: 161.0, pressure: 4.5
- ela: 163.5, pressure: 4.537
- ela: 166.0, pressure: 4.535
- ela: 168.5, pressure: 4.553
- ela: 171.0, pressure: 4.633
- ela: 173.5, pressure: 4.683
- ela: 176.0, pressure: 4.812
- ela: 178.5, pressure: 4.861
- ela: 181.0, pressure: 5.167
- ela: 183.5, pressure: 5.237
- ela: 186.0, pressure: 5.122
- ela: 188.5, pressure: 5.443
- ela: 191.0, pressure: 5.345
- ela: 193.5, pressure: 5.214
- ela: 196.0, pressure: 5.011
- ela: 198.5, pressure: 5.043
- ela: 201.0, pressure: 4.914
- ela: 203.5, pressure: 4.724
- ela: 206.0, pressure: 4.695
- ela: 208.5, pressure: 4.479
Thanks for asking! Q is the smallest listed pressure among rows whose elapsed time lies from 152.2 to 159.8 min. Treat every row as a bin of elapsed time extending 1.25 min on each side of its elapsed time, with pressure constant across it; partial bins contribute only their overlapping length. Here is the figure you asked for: 4.472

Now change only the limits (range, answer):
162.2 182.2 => 4.535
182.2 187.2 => 5.122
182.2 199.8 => 5.011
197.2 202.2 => 4.914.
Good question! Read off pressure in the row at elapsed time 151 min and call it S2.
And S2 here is 4.588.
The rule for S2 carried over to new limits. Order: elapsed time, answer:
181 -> 5.167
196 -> 5.011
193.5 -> 5.214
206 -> 4.695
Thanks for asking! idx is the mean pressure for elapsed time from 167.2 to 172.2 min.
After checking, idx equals 4.59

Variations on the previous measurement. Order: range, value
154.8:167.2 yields 4.53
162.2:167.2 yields 4.54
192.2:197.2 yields 5.12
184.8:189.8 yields 5.28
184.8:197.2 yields 5.23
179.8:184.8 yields 5.2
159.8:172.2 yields 4.55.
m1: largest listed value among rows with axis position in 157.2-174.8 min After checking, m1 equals 4.683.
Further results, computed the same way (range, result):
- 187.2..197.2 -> 5.443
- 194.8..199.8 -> 5.043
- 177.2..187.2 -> 5.237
